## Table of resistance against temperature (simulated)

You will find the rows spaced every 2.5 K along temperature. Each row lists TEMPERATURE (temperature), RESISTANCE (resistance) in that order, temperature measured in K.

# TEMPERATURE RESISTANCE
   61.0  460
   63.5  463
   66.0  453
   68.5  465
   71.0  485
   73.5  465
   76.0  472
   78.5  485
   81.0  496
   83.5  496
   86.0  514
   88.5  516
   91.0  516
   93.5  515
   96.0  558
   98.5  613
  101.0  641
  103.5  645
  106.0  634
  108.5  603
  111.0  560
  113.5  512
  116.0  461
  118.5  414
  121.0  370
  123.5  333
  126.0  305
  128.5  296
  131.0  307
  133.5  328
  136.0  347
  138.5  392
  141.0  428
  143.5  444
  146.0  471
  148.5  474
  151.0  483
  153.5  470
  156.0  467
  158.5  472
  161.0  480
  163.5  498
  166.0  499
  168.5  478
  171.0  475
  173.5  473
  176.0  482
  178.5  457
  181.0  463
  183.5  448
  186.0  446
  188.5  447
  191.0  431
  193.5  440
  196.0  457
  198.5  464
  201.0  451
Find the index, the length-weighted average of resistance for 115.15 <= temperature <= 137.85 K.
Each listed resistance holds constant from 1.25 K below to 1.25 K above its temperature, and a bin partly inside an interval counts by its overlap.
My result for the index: 350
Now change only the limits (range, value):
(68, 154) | 472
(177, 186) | 455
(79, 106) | 553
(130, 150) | 401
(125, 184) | 435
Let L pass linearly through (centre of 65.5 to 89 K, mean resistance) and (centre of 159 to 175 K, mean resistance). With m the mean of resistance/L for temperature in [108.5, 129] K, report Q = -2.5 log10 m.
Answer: 0.148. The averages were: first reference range 485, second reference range 483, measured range 422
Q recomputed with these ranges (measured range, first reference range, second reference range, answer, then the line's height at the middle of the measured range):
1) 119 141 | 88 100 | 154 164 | 0.43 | 508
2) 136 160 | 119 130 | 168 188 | -0.16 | 390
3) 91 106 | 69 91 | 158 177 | -0.20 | 490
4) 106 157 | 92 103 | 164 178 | 0.24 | 537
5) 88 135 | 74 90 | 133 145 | -0.08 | 443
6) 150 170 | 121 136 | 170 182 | -0.15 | 420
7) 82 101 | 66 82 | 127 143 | -0.22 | 441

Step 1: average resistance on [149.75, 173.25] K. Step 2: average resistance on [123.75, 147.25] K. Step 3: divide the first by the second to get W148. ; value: 1.31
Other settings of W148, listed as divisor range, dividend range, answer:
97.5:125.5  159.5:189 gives 0.91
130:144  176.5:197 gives 1.21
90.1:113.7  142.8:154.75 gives 0.80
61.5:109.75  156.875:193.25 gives 0.89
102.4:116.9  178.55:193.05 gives 0.78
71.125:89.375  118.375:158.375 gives 0.81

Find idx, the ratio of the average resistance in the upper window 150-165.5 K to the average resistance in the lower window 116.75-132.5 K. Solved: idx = 1.40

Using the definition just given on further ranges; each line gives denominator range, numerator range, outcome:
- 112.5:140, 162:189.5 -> 1.27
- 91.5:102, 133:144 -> 0.67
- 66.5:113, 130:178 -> 0.83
